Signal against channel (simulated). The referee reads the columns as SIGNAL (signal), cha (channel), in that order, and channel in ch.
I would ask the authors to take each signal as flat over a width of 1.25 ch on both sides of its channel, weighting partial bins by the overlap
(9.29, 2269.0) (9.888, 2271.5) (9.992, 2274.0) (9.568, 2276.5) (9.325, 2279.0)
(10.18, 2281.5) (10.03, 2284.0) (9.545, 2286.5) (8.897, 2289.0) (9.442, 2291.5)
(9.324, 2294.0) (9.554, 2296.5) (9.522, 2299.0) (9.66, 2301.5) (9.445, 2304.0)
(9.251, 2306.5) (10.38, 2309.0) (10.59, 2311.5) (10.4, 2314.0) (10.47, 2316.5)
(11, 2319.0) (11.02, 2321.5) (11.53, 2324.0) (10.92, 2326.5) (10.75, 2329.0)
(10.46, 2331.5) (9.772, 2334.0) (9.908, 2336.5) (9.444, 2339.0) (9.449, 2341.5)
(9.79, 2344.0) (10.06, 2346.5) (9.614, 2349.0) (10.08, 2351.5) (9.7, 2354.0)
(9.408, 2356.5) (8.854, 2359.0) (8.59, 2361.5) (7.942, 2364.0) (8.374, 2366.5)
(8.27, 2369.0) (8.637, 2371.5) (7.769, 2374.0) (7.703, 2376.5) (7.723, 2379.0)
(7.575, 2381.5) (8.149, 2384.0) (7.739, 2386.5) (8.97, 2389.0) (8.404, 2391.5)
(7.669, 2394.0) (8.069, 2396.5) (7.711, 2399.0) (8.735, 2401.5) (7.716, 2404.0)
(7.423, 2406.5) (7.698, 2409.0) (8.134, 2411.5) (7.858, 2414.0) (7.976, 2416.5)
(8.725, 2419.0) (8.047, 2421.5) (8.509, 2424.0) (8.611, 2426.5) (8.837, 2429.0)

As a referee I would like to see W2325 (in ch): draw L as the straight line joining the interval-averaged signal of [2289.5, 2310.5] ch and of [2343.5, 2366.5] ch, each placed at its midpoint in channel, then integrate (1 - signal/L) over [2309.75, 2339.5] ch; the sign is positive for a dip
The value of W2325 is -3.5 ch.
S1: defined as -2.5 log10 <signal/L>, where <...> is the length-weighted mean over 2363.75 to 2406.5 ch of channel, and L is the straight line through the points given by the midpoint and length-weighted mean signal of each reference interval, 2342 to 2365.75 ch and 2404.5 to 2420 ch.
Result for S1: 0.07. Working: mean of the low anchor 9.32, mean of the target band 8.05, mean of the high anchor 7.94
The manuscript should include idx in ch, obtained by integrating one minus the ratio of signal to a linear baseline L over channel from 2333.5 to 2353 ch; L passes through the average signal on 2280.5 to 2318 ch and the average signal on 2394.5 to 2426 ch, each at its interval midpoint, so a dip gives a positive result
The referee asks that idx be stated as -1.4 ch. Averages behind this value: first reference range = 9.78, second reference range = 8.05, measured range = 9.76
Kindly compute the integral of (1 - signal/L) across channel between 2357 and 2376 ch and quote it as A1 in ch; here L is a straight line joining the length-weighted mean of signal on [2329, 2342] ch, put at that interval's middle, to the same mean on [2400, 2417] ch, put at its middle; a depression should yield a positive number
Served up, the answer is 1.5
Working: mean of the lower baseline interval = 9.92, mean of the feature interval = 8.36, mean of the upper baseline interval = 7.93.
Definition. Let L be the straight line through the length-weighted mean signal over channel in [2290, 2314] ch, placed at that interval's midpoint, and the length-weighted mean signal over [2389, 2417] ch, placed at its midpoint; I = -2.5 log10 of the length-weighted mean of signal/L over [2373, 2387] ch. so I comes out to 0.08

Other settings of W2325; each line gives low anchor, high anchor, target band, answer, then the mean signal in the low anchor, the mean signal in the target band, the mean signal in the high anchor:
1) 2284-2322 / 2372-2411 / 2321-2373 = -3.9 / 9.88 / 9.62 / 7.95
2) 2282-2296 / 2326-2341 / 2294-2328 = -1.5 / 9.49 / 10.3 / 10.1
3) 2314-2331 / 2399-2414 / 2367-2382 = 1.8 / 10.9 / 7.99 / 7.92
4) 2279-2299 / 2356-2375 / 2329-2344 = -1.7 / 9.55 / 9.88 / 8.45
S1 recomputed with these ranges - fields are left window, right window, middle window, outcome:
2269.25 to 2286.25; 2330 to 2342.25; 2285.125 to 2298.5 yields 0.05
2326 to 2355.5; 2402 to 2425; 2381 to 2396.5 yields 0.07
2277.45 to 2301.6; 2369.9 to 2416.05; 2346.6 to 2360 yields -0.12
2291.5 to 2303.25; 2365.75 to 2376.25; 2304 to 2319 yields -0.11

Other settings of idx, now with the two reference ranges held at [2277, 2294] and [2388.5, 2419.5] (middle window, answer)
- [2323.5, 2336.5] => -2.28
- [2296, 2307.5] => -0.17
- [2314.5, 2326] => -2.34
